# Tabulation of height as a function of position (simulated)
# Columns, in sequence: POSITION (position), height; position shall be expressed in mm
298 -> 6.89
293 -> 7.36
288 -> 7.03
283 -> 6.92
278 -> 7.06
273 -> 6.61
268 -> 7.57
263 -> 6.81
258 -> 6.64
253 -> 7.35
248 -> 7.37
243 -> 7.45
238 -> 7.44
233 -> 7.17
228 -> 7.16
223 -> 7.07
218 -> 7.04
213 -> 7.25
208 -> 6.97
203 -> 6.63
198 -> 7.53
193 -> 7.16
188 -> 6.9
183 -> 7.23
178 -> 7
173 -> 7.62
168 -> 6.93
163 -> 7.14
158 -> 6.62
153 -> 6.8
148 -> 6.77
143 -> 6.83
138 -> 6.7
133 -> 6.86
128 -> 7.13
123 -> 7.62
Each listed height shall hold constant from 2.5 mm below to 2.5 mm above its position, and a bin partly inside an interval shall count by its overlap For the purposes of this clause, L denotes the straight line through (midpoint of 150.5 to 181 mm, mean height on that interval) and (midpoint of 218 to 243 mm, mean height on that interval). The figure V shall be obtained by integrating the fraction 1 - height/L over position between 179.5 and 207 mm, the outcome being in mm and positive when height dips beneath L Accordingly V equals 0.1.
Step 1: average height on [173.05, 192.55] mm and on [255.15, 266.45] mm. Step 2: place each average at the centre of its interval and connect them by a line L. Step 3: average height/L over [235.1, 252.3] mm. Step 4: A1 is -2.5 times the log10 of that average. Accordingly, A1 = -0.08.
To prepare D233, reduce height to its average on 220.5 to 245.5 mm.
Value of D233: 7.26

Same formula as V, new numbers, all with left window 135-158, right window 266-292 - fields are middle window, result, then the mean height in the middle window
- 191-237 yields -1.4 mm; 7.12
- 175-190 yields -0.5 mm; 7.07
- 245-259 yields -0.4 mm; 7.18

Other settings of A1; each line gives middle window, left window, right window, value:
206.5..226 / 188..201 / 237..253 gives 0.033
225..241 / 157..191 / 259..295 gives -0.031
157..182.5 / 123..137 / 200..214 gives -0.015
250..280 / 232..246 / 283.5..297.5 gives 0.035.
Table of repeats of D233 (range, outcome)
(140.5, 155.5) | 6.8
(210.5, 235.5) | 7.14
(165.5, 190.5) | 7.14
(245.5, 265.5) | 7.04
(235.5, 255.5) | 7.4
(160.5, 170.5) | 7.03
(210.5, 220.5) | 7.15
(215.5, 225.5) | 7.06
